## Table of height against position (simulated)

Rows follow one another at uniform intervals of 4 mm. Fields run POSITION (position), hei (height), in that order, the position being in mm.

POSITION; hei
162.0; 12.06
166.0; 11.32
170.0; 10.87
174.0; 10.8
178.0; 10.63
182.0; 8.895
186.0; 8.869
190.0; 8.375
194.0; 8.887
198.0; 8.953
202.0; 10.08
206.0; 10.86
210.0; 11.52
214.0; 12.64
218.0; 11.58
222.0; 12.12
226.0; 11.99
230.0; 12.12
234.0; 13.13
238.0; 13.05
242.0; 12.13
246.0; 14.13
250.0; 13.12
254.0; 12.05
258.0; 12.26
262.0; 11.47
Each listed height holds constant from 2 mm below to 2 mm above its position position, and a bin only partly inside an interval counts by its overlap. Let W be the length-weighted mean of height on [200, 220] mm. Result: 11.3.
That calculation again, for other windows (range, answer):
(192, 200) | 8.92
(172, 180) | 10.7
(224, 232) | 12.1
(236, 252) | 13.1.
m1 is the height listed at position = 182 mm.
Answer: 8.895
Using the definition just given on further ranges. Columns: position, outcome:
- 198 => 8.953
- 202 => 10.08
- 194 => 8.887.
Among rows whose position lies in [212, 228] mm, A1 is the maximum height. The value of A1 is 12.64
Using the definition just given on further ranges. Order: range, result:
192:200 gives 8.953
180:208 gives 10.86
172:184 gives 10.8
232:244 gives 13.13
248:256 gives 13.12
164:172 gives 11.32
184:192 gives 8.869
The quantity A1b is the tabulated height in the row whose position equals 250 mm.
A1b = 13.12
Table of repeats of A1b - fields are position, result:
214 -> 12.64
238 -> 13.05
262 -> 11.47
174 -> 10.8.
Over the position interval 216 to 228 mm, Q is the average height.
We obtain 11.9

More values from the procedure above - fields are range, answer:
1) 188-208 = 9.43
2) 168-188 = 10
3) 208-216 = 12.1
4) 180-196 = 8.76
